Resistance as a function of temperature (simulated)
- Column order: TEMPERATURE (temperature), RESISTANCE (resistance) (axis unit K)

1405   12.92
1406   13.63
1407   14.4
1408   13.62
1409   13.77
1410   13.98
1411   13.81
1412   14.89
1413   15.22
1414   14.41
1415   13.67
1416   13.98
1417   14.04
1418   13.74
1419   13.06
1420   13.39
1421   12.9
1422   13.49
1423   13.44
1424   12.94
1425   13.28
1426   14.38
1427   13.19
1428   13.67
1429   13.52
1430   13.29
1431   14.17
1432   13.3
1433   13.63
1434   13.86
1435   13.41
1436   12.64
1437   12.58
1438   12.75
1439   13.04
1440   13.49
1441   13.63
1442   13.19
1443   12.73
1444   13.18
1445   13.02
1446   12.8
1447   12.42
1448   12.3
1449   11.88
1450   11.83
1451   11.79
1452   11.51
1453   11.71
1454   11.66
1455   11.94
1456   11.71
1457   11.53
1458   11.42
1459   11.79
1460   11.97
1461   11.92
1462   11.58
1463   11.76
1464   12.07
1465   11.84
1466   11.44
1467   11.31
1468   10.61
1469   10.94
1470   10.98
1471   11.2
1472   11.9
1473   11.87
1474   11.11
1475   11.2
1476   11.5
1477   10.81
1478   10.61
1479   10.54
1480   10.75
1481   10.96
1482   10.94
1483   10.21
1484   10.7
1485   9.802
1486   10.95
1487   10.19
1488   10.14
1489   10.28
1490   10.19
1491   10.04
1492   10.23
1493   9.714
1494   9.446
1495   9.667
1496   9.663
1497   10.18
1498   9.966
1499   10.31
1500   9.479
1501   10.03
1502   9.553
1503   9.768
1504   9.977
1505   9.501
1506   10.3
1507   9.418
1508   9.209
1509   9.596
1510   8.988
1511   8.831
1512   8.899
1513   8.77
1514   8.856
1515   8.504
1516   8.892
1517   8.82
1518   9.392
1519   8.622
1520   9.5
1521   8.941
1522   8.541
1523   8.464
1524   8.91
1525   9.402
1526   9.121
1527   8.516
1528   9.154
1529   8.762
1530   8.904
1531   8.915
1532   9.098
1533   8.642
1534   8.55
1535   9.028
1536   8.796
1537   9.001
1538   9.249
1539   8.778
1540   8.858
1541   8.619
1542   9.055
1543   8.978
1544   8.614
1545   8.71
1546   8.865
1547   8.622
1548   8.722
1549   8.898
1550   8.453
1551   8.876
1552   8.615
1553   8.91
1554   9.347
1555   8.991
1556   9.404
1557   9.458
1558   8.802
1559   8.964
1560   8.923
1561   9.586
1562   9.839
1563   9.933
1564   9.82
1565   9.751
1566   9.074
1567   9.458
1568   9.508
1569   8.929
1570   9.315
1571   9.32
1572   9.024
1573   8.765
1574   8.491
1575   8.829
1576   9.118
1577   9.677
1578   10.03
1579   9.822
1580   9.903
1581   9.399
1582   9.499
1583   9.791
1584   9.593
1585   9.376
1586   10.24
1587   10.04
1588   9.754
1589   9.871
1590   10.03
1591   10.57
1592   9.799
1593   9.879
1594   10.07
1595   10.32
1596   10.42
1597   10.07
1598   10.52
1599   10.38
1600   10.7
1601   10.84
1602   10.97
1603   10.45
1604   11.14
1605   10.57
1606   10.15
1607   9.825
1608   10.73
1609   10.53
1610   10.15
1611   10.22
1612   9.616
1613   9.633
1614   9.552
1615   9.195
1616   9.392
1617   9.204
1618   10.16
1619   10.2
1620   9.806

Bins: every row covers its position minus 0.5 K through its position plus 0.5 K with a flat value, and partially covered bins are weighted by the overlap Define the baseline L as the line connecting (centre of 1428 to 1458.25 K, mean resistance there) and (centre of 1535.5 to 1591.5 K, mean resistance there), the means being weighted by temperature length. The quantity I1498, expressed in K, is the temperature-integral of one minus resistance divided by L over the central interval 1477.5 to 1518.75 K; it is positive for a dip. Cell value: 4.9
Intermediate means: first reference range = 12.7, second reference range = 9.27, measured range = 9.8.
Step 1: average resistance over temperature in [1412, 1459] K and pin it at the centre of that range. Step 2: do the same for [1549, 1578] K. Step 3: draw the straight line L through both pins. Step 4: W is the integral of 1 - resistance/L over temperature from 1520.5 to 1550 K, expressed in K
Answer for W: 3.5 K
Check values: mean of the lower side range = 13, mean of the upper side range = 9.19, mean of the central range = 8.85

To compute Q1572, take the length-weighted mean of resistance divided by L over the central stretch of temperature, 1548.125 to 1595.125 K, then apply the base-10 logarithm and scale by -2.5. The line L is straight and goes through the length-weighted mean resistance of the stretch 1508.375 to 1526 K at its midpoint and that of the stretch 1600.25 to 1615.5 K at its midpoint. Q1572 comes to 0.033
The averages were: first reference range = 8.94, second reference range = 10.2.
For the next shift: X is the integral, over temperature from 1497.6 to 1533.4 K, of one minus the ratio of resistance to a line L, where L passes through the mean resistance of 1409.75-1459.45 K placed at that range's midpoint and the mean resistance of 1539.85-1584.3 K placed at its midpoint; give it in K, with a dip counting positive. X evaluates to 4.80 K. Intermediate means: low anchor 13.1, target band 9.18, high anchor 9.18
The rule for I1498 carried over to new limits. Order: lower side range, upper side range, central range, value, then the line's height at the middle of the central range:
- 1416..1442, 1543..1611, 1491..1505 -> 2.2 K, 11.6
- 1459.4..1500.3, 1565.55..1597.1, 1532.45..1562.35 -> 3.2 K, 10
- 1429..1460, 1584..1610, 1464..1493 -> 3.0 K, 12.1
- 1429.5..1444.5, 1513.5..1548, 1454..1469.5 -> 0.7 K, 12.1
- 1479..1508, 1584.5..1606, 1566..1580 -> 1.3 K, 10.2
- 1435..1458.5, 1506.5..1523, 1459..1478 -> -0.2 K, 11.3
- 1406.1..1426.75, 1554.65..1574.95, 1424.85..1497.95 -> 4.3 K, 12.4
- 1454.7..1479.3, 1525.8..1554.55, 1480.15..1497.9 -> 0.8 K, 10.6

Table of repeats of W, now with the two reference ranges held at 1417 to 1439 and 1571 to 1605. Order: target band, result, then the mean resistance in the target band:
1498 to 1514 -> 3.0 K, 9.5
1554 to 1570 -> 1.7 K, 9.36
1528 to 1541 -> 2.6 K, 8.88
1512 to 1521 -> 2.0 K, 8.92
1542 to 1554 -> 2.2 K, 8.79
